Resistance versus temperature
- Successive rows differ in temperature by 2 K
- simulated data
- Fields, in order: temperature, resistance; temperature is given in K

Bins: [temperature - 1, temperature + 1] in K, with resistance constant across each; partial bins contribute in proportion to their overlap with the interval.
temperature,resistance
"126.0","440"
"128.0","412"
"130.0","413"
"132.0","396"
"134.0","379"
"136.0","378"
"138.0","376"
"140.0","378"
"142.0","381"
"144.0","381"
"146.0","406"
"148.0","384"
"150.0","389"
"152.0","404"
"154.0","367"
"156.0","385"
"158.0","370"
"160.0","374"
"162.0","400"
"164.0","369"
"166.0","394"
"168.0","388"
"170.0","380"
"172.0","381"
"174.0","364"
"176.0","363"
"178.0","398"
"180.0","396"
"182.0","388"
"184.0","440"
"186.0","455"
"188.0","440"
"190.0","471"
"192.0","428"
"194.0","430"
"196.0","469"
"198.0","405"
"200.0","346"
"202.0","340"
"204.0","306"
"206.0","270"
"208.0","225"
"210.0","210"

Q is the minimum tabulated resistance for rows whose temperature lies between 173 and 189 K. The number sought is 363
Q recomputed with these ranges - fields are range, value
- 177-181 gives 396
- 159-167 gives 369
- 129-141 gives 376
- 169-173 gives 380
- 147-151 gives 384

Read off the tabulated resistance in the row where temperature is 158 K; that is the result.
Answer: 370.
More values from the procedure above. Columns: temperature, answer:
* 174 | 364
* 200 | 346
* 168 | 388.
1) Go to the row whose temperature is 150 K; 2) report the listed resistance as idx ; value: 389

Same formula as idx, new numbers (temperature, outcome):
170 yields 380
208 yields 225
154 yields 367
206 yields 270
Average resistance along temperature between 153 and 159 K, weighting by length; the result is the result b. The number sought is 374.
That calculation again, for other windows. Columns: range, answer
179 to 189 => 424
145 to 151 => 393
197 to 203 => 364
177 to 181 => 397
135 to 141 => 377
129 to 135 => 396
